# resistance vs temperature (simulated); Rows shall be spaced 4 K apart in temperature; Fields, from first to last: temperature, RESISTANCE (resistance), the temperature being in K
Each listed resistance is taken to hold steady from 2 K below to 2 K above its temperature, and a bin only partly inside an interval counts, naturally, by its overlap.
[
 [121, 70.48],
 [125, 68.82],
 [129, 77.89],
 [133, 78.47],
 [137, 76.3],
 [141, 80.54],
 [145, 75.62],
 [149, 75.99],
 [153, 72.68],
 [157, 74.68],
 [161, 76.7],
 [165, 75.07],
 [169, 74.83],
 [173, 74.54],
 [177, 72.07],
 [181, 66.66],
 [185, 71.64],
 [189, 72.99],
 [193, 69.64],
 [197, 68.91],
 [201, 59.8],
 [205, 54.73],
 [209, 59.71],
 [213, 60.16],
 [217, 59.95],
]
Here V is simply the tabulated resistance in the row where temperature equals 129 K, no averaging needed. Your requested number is 77.89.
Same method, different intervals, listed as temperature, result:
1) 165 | 75.07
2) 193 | 69.64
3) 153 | 72.68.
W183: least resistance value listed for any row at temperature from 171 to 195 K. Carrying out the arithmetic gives 66.66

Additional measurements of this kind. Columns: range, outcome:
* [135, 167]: 72.68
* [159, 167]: 75.07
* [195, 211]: 54.73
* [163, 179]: 72.07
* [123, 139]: 68.82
